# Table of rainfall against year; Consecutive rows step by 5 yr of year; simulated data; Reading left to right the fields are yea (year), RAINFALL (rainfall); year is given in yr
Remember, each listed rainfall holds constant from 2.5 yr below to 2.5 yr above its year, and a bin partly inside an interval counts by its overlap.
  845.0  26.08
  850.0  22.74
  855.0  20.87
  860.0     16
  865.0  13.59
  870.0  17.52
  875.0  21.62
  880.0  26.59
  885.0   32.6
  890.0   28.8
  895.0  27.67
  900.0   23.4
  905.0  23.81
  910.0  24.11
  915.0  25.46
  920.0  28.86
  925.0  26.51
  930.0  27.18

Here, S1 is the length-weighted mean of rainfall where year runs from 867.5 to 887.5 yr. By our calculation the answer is 24.6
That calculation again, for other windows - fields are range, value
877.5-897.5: 28.9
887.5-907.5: 25.9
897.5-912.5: 23.8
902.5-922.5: 25.6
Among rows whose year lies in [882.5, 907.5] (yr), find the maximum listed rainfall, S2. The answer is 32.6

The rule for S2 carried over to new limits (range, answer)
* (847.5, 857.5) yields 22.74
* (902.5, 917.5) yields 25.46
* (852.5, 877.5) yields 21.62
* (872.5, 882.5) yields 26.59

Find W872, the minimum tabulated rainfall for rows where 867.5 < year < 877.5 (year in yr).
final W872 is 17.52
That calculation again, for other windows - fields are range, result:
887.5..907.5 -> 23.4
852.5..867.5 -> 13.59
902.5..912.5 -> 23.81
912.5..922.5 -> 25.46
